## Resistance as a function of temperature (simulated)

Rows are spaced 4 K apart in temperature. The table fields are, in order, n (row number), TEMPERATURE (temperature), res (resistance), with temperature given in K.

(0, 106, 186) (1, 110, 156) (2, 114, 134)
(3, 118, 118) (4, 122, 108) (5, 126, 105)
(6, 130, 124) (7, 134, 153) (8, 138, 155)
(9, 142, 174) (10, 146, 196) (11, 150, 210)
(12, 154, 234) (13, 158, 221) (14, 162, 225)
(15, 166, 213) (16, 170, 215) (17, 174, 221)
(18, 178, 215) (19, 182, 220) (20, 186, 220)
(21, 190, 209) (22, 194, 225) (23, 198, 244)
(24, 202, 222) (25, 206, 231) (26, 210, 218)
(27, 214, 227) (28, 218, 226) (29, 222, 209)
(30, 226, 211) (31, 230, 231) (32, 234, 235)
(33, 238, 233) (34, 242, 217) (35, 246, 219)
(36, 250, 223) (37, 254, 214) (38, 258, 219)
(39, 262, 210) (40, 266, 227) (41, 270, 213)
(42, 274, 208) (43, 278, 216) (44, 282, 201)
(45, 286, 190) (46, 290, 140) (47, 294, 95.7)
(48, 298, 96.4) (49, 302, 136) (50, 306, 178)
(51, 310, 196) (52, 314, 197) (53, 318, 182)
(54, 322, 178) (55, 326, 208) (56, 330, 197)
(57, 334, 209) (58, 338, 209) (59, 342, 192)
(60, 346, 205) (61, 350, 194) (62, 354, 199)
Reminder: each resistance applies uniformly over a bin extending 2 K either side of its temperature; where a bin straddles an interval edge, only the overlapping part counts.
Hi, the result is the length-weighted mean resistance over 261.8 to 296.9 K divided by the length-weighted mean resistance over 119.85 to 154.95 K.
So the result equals 1.16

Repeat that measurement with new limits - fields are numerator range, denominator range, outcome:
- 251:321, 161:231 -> 0.83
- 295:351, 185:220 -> 0.81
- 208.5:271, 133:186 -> 1.07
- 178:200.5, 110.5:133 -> 1.83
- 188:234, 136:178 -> 1.08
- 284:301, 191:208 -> 0.57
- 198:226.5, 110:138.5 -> 1.73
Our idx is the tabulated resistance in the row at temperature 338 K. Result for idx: 209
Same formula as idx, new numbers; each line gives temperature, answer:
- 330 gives 197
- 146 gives 196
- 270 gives 213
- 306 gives 178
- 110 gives 156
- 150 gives 210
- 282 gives 201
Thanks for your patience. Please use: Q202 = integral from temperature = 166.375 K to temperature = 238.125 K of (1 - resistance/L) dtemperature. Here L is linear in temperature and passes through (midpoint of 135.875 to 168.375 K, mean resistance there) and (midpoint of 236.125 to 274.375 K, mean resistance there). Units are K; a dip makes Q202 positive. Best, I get -3.9 K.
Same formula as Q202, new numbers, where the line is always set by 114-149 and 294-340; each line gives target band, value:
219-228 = -2.9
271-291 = -2.9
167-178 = -4.8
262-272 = -3.0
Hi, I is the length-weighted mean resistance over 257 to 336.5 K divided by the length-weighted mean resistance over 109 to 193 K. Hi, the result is 1.0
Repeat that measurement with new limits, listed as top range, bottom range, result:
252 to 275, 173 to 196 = 0.99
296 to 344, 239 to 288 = 0.85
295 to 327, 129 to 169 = 0.87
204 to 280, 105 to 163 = 1.33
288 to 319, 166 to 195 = 0.70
